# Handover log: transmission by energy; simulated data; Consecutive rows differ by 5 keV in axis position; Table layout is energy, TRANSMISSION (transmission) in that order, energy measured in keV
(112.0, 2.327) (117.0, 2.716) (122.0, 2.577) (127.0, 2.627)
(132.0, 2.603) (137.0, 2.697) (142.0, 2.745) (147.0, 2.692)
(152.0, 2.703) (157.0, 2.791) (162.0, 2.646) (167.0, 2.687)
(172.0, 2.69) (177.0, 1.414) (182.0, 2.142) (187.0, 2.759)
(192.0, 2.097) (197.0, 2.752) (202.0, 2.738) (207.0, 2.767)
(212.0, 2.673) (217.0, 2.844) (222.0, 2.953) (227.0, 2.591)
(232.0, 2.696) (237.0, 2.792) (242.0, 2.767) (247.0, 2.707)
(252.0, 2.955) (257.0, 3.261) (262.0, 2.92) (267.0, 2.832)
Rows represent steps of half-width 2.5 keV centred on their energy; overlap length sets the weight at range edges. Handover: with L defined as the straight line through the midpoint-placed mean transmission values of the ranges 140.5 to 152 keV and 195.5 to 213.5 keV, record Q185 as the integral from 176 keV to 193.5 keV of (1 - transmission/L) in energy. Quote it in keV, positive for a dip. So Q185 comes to 3.63 keV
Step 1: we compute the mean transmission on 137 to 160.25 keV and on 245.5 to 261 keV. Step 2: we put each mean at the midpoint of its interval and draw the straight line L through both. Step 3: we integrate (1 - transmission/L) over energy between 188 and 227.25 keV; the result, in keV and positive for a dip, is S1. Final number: 2.58 keV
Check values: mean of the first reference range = 2.73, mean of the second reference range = 2.99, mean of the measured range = 2.68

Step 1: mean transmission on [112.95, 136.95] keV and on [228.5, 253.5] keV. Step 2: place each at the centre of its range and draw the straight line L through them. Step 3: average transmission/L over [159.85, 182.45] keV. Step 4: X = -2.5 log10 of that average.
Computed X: 0.15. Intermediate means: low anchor 2.62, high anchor 2.77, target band 2.33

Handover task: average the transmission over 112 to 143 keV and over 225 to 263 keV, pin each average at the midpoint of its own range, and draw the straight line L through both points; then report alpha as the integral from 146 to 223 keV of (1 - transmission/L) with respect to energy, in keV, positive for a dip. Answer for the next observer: 4.4 keV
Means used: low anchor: 2.63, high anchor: 2.84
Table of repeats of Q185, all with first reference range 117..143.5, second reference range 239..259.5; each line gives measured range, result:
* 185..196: 1.30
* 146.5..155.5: -0.03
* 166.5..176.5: 1.13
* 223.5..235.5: 0.81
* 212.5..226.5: 0.15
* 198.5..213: 0.45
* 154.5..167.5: 0.05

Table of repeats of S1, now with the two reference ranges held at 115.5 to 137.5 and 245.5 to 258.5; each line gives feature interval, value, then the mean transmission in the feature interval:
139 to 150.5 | -0.1 keV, 2.72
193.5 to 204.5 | 0.6 keV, 2.69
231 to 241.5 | 0.6 keV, 2.76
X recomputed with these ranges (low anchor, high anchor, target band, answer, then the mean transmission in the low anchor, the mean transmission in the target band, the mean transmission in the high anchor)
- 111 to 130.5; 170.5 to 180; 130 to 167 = -0.186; 2.58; 2.7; 1.99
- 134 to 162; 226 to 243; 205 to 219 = -0.016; 2.72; 2.76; 2.72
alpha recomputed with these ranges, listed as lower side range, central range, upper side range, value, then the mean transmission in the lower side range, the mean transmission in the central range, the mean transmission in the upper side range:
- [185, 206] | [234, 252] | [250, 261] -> 1.2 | 2.6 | 2.78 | 3.09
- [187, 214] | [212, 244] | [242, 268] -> 0.1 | 2.62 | 2.77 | 2.92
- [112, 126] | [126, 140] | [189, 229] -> -0.2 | 2.59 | 2.65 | 2.68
